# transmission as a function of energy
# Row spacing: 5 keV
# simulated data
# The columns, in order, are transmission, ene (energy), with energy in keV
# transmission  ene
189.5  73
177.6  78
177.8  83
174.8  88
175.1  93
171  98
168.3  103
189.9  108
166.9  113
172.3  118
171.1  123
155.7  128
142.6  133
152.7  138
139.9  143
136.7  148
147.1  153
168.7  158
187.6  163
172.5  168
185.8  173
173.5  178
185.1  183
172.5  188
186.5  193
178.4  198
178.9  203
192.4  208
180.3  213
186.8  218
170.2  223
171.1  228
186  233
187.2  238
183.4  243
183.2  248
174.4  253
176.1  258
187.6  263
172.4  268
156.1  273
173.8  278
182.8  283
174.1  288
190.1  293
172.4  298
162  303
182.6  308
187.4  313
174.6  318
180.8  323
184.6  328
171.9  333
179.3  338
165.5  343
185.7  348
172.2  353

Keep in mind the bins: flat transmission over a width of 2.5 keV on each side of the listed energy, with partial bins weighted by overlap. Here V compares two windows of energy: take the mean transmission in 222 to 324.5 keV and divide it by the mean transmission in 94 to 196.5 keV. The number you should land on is 1.1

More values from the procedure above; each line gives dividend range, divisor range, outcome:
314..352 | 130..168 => 1.15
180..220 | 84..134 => 1.07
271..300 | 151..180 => 1.01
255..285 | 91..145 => 1.06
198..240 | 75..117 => 1.03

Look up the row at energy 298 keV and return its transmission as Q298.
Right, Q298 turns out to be 172.4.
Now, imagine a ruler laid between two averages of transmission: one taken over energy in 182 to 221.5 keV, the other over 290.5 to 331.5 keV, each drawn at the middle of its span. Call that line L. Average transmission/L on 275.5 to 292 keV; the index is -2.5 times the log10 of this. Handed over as 0.01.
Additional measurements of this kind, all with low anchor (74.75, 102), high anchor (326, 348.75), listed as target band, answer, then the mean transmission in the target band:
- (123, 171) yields 0.12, 157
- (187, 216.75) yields -0.04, 182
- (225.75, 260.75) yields -0.03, 180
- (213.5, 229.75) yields 0.00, 177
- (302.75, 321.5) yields -0.01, 179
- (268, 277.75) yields 0.08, 164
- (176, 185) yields -0.02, 179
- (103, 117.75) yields 0.00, 176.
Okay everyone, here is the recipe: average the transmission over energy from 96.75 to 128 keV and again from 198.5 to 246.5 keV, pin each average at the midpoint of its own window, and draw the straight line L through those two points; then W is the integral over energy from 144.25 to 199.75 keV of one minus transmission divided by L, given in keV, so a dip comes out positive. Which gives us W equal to 1.85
